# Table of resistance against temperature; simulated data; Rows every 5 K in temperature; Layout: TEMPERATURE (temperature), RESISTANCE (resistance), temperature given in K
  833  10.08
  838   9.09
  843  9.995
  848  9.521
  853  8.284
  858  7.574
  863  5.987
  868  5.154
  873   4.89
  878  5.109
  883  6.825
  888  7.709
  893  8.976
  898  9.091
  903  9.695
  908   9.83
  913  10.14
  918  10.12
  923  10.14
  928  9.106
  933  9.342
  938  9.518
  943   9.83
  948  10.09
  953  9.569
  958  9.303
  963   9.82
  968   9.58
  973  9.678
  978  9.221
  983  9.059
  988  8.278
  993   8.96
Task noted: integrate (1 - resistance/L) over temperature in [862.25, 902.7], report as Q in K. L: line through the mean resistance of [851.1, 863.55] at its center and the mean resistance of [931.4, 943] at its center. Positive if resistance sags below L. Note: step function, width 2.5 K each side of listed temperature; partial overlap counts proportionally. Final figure 6.2 K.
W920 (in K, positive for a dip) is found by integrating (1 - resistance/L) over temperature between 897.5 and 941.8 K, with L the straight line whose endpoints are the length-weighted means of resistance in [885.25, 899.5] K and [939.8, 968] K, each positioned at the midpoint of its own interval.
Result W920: -3.2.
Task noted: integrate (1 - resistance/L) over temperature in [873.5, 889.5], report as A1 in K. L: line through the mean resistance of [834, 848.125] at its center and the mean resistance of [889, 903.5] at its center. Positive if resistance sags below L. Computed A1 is 5.07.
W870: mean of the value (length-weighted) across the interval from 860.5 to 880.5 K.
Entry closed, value 5.29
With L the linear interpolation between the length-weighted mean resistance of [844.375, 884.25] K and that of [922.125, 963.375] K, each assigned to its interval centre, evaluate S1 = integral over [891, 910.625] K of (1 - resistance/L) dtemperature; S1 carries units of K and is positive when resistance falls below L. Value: -3.2 K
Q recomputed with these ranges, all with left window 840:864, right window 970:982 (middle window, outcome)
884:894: 0.8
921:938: -0.9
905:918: -1.6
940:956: -1.1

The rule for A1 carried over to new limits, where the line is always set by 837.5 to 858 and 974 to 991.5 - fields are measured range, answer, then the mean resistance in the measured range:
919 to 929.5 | -0.9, 9.74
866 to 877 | 4.9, 5.03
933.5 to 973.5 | -3.1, 9.66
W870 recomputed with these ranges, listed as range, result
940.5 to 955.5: 9.83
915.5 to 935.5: 9.68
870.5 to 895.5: 6.7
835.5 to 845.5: 9.54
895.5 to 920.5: 9.78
